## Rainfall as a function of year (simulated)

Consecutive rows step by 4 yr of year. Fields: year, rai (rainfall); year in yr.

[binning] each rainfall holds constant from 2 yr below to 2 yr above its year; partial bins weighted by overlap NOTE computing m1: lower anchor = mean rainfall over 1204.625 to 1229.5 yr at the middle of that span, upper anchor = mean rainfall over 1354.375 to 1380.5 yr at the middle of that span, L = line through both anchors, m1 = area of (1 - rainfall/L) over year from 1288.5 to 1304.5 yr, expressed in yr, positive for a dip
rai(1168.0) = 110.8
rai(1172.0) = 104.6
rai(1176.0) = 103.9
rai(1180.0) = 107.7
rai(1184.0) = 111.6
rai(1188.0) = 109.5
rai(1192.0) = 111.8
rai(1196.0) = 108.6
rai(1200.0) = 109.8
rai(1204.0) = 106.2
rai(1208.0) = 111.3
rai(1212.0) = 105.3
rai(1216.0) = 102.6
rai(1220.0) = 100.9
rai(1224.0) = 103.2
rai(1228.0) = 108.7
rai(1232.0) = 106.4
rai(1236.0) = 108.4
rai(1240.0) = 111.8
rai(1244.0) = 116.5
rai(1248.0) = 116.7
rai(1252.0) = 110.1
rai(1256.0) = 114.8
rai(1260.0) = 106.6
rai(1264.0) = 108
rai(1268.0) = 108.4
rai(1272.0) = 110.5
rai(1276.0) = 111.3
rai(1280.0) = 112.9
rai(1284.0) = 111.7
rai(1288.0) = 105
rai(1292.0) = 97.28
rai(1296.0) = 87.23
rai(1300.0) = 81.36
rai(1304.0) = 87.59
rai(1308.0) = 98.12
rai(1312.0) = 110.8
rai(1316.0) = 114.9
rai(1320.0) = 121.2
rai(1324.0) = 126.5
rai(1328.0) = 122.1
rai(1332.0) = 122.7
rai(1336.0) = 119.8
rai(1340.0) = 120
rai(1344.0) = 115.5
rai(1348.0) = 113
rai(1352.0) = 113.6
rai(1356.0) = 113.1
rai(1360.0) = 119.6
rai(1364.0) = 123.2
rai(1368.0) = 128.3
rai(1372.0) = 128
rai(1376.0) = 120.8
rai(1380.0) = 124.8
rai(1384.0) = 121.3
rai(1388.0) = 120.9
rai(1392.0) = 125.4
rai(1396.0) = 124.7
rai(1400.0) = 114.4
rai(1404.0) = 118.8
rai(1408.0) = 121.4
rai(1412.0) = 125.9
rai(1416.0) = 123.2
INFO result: 3.4 yr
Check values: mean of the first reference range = 105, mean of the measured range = 90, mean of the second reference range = 123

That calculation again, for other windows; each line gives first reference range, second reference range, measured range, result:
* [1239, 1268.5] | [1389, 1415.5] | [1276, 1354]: 4.3 yr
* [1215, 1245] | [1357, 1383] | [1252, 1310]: 5.0 yr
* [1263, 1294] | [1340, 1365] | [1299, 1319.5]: 1.9 yr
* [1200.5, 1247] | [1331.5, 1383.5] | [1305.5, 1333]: 0.2 yr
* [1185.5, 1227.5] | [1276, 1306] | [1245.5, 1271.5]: -2.3 yr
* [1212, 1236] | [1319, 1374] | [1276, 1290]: 0.3 yr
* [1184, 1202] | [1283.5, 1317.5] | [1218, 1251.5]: -1.1 yr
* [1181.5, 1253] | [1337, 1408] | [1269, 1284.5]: 0.3 yr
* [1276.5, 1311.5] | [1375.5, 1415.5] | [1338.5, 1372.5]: -1.8 yr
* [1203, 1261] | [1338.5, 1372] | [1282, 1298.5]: 2.0 yr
